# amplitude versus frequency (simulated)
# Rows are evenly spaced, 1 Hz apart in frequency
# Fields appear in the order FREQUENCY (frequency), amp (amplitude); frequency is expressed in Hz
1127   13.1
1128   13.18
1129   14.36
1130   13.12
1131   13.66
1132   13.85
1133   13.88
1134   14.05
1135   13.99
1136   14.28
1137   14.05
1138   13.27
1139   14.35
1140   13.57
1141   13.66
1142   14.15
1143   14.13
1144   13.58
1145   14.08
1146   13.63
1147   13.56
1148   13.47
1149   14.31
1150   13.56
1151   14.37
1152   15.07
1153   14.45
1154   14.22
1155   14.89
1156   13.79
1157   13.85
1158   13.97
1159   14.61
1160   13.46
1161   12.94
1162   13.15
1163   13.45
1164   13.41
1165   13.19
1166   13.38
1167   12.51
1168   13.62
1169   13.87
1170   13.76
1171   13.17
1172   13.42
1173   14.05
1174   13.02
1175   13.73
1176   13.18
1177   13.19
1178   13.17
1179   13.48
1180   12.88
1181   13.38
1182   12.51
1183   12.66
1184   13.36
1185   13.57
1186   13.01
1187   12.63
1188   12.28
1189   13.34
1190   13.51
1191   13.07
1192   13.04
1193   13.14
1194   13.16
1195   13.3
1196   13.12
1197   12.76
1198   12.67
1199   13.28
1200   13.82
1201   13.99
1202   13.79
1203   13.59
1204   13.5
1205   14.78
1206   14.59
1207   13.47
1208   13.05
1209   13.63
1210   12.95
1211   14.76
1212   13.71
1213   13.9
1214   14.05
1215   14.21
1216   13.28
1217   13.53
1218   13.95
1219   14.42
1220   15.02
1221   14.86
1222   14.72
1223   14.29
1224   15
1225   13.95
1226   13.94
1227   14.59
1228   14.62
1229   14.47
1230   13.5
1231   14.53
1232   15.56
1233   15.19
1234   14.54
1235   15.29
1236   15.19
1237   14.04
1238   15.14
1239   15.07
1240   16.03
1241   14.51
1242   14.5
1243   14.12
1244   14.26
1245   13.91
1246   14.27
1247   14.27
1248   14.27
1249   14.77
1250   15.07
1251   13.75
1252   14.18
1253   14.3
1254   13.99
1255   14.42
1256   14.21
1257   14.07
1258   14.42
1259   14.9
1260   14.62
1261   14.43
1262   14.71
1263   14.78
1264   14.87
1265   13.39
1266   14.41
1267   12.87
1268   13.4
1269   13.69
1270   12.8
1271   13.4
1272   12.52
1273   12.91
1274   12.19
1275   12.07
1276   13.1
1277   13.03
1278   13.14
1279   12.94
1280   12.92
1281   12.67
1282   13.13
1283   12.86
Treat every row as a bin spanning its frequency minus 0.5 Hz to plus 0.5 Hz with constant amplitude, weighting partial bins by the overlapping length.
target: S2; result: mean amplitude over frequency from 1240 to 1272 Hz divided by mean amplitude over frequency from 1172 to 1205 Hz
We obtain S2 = 1.1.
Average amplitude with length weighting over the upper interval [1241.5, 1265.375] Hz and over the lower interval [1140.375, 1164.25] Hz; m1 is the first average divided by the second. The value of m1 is 1.0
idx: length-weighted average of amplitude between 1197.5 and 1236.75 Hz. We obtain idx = 14.2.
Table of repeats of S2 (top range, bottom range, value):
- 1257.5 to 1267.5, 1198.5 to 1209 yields 1.04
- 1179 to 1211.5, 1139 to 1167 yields 0.96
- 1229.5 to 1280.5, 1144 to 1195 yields 1.04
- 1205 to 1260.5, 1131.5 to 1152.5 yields 1.03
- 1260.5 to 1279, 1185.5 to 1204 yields 1.02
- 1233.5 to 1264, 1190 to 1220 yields 1.07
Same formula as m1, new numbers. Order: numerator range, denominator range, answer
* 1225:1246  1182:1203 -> 1.11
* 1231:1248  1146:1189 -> 1.09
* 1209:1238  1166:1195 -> 1.09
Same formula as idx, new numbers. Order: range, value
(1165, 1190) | 13.2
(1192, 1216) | 13.6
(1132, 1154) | 14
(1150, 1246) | 13.8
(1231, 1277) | 14.2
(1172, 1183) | 13.2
